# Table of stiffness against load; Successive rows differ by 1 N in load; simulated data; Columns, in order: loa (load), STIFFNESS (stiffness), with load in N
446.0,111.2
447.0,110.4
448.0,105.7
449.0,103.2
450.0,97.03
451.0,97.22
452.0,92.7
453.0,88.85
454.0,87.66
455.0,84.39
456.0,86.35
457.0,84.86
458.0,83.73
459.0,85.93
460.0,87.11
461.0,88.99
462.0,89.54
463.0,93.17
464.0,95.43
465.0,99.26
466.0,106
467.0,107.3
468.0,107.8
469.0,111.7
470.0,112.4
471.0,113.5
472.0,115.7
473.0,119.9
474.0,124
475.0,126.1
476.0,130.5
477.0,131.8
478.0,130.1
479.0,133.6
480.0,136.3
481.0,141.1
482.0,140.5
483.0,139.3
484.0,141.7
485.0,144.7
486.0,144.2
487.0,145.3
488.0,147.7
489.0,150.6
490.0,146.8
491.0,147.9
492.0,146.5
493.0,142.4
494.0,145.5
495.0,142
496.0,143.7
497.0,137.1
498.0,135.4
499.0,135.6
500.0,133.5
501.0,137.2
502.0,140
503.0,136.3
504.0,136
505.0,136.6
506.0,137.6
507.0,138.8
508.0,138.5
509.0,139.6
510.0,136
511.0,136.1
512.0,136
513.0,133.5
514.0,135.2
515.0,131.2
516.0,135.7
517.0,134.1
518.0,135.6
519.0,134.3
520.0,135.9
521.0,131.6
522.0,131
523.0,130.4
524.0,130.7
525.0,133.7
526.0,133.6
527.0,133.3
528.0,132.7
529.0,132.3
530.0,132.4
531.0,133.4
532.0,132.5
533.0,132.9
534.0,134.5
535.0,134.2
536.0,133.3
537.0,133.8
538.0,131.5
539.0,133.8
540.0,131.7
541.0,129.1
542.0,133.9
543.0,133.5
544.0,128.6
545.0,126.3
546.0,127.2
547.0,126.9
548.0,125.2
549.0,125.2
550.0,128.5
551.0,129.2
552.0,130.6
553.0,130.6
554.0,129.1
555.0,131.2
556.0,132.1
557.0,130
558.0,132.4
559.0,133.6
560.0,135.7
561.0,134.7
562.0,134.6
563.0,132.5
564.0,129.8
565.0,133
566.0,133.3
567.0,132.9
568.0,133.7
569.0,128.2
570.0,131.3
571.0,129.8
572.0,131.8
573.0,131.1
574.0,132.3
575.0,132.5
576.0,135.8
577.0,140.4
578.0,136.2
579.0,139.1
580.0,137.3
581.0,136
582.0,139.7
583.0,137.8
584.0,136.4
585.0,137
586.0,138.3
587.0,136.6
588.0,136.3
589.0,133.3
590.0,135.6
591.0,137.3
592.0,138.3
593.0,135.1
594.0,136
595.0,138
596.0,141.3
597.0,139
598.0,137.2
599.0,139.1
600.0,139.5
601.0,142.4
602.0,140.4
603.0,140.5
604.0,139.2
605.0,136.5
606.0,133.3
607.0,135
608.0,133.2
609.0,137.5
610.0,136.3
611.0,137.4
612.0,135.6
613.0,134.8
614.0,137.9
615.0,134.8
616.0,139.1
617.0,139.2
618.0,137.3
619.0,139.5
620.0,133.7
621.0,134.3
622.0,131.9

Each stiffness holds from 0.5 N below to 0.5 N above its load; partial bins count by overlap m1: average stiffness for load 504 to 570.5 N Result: 133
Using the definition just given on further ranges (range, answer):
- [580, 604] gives 138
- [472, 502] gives 138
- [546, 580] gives 132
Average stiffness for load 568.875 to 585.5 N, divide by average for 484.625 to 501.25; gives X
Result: 0.95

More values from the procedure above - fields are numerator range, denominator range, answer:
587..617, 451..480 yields 1.31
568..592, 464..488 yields 1.07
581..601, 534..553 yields 1.06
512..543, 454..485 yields 1.19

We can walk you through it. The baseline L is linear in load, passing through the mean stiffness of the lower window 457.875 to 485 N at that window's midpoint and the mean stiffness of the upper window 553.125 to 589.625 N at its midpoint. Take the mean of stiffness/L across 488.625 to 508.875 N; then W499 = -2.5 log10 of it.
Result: -0.17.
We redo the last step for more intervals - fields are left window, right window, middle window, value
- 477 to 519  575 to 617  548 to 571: 0.05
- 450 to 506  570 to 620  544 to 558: 0.02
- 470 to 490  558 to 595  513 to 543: 0.01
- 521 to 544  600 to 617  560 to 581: 0.01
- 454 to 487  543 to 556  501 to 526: -0.11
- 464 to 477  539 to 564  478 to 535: -0.13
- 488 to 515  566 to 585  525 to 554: 0.05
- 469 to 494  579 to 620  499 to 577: 0.03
